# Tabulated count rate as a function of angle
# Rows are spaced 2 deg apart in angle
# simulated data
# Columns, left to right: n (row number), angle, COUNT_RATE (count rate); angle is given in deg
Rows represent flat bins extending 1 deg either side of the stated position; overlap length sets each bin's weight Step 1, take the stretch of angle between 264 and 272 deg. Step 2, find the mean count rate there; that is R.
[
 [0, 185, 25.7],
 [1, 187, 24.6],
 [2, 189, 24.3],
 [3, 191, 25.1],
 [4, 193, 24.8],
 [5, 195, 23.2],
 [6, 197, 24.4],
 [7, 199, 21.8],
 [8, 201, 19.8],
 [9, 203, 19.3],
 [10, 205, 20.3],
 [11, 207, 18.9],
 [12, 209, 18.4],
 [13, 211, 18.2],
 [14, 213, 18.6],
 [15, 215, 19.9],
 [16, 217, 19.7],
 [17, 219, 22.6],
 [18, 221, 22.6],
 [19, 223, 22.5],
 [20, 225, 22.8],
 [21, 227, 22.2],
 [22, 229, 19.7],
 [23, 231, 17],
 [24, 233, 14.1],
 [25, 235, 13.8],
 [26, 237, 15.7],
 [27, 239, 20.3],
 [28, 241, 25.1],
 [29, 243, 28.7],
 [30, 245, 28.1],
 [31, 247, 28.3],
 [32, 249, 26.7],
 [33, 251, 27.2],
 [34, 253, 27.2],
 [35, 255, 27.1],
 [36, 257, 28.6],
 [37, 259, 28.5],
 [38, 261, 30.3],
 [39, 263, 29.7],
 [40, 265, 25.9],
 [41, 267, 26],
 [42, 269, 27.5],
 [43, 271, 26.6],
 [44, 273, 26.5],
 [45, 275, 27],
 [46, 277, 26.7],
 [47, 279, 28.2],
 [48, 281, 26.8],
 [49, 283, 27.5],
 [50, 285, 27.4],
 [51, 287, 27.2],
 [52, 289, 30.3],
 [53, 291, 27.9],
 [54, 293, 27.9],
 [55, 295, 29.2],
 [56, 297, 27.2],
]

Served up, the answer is 26.5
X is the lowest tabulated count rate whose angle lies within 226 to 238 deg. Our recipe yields 13.8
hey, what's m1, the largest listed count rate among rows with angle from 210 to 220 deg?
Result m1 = 22.6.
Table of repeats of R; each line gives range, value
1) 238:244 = 24.7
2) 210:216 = 18.9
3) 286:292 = 28.5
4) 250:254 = 27.2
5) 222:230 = 21.8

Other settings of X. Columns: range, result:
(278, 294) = 26.8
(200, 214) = 18.2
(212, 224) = 18.6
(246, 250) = 26.7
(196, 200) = 21.8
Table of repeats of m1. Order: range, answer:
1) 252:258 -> 28.6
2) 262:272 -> 29.7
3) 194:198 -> 24.4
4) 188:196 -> 25.1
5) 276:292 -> 30.3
